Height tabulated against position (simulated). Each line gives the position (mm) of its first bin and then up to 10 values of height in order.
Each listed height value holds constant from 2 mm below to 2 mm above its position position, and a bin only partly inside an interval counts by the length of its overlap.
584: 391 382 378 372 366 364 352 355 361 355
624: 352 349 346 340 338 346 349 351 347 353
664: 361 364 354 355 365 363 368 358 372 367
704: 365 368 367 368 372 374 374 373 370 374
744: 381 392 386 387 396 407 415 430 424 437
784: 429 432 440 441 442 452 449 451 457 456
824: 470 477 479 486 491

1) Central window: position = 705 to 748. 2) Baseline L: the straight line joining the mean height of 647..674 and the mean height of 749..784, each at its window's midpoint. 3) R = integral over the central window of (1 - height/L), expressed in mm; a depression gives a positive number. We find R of 1.8 mm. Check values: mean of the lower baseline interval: 354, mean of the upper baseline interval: 411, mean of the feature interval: 373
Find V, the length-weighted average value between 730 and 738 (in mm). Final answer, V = 372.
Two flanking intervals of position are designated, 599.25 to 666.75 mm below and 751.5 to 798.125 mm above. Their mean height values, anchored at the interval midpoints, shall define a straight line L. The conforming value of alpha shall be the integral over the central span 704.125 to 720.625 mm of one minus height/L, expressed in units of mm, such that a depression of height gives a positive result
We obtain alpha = 0.9 mm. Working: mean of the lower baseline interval 352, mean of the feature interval 368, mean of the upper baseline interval 420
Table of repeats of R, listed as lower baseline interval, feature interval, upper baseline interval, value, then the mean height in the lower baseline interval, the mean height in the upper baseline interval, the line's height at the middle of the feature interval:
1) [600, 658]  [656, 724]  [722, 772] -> 1.15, 351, 388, 370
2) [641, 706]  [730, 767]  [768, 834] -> 2.22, 358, 447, 410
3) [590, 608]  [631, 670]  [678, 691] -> 1.75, 368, 365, 366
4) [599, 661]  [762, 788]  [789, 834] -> 0.61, 351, 455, 434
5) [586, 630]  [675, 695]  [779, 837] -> 1.74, 362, 453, 397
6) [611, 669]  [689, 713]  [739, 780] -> 0.67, 351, 402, 377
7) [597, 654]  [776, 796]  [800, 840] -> 0.48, 352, 464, 445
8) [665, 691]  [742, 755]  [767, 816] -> 0.72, 361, 438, 409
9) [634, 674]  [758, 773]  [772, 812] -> 0.39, 350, 439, 422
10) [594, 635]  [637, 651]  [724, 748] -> 0.66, 357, 376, 361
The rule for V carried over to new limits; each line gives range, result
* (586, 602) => 374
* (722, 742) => 373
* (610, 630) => 354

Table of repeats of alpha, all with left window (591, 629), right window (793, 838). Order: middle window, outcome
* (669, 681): 1.0 mm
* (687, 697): 0.9 mm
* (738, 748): 1.0 mm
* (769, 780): 0.3 mm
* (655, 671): 1.2 mm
